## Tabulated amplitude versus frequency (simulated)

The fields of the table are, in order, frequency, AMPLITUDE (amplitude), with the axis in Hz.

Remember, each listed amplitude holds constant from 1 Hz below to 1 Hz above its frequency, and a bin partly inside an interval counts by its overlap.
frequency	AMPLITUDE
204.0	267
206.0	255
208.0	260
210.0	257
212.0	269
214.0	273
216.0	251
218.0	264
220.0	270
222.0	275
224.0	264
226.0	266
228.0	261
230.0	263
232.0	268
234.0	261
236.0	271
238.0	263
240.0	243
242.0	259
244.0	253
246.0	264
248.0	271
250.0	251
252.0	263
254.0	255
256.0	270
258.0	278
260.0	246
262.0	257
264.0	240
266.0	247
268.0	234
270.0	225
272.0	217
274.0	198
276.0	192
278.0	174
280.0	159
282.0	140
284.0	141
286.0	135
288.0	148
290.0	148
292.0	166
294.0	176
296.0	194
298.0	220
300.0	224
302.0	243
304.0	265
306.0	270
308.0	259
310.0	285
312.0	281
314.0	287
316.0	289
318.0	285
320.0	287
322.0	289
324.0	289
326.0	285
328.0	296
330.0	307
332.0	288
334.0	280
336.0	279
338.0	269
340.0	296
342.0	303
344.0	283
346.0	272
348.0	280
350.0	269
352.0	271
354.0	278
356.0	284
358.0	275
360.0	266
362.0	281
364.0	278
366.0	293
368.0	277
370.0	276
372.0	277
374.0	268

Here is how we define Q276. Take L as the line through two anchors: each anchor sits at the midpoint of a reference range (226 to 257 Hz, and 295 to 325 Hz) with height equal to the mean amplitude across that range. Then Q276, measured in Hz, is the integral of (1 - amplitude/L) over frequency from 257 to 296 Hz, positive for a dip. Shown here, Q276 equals 9.9 Hz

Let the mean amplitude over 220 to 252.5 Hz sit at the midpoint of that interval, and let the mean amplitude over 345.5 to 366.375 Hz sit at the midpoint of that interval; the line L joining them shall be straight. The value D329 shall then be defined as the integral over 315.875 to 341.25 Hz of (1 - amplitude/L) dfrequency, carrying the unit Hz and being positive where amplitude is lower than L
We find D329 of -1.3 Hz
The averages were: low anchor 262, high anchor 277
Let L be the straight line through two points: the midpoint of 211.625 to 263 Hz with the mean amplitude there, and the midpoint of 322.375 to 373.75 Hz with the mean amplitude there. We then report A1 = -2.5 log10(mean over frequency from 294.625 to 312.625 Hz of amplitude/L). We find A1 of 0.11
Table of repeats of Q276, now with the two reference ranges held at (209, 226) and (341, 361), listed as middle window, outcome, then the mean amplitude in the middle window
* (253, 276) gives 2.5 Hz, 240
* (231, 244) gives 0.3 Hz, 260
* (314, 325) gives -0.5 Hz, 288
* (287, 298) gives 4.1 Hz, 171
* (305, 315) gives -0.1 Hz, 276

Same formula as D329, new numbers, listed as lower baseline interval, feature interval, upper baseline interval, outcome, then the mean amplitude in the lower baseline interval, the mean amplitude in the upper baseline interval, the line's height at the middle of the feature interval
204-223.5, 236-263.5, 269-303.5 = -4.4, 264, 184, 224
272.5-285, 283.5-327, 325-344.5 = -1.3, 169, 289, 226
